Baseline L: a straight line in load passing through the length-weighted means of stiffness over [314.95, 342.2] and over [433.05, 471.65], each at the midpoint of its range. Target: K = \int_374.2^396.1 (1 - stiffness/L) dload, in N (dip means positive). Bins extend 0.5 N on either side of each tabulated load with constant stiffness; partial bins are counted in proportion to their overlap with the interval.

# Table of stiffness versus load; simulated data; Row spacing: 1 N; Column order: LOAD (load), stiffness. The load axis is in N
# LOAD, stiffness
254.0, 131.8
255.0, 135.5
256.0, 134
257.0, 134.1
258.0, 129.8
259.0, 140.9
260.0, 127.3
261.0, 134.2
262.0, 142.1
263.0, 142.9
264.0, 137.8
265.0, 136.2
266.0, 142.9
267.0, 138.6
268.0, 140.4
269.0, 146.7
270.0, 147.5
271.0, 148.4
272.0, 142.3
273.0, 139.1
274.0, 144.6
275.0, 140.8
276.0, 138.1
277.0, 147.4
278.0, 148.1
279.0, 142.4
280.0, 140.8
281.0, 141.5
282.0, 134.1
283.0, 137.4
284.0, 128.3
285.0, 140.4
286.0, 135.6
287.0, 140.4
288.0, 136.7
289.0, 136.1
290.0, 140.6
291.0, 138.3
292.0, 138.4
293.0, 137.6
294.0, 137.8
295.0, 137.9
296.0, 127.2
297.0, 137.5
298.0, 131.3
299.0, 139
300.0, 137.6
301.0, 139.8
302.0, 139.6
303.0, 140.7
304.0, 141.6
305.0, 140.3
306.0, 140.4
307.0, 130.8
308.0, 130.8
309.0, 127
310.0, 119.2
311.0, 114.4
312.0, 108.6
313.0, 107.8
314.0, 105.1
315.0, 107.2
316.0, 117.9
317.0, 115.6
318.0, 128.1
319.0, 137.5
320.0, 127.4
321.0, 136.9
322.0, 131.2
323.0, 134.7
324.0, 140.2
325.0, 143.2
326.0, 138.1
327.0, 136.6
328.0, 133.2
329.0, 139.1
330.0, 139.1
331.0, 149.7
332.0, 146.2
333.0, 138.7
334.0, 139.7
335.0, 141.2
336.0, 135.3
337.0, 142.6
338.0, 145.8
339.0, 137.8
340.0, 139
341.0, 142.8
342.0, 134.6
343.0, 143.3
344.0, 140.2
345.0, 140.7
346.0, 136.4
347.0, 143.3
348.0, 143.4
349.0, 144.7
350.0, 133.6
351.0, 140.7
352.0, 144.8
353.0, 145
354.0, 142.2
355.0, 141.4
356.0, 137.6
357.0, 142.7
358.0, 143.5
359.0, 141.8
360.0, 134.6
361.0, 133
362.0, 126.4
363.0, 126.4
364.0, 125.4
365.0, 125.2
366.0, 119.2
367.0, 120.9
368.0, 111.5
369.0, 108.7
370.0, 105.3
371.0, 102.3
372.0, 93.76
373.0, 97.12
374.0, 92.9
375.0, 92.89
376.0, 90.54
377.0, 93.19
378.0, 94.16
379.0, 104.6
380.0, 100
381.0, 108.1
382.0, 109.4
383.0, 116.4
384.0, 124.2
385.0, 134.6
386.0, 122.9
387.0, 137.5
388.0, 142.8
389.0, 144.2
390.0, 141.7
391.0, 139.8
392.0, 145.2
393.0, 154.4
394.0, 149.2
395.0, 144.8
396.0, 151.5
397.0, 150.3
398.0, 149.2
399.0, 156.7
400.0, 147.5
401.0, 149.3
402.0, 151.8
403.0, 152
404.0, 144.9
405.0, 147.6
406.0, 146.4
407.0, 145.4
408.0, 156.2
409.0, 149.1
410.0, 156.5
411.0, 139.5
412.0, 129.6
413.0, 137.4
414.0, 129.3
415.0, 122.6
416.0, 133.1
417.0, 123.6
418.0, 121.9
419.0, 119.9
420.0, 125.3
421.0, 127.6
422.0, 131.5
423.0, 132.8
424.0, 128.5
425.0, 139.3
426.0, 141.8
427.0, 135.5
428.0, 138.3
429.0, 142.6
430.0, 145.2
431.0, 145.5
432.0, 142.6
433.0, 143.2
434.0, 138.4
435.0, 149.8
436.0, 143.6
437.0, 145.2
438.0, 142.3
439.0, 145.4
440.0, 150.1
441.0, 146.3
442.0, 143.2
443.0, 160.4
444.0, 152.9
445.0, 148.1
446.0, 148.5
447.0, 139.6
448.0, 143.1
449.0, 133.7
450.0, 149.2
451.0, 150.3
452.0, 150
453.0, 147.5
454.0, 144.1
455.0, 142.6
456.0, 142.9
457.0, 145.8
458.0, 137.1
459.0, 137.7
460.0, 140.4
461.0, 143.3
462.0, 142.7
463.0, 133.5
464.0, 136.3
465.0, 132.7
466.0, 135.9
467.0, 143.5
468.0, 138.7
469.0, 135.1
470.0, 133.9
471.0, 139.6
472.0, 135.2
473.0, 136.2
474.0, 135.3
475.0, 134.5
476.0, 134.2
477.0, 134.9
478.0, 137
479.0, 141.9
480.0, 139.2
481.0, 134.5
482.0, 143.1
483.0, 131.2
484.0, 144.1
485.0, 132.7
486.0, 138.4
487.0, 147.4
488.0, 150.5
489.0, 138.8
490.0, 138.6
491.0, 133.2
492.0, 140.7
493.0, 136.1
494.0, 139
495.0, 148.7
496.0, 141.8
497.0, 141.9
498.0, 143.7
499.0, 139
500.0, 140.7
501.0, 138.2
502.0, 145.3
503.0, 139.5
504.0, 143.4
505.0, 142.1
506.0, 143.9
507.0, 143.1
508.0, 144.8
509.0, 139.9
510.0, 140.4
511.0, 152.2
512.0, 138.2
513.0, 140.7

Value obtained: 2.5 N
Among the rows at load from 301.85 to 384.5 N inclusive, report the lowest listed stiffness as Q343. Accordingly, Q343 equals 90.54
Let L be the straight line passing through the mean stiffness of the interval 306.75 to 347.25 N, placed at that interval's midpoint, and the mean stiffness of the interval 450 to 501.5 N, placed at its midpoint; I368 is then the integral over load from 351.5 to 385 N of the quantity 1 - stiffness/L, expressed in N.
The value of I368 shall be 4.08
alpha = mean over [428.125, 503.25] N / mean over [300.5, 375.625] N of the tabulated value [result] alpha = 1.08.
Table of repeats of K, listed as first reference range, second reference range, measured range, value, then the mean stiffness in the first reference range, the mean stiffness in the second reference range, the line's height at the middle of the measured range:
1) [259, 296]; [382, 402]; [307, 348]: 2.18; 140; 142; 140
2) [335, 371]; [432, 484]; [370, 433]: 2.85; 134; 141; 138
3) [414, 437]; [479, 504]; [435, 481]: -1.32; 135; 140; 138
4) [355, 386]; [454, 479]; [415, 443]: -1.85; 116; 138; 129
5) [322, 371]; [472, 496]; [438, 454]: -1.05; 136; 139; 138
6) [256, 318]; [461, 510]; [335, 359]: -0.83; 135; 139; 136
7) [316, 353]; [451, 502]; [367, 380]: 3.64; 138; 140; 139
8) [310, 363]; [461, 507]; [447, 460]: -0.48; 135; 139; 138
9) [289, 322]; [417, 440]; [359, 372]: 1.36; 130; 138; 134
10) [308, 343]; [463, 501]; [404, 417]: -0.48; 132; 139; 136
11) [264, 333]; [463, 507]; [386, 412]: -1.80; 135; 139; 137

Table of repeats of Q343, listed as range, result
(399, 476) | 119.9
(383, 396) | 116.4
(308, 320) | 105.1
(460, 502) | 131.2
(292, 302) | 127.2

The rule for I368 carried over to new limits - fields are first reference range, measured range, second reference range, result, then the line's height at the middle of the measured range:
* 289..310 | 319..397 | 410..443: 3.4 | 137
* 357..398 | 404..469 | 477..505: -4.3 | 132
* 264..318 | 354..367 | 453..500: 0.3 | 136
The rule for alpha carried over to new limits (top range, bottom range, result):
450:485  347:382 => 1.15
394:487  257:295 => 1.01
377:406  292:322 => 1.05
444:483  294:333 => 1.06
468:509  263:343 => 1.03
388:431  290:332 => 1.07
